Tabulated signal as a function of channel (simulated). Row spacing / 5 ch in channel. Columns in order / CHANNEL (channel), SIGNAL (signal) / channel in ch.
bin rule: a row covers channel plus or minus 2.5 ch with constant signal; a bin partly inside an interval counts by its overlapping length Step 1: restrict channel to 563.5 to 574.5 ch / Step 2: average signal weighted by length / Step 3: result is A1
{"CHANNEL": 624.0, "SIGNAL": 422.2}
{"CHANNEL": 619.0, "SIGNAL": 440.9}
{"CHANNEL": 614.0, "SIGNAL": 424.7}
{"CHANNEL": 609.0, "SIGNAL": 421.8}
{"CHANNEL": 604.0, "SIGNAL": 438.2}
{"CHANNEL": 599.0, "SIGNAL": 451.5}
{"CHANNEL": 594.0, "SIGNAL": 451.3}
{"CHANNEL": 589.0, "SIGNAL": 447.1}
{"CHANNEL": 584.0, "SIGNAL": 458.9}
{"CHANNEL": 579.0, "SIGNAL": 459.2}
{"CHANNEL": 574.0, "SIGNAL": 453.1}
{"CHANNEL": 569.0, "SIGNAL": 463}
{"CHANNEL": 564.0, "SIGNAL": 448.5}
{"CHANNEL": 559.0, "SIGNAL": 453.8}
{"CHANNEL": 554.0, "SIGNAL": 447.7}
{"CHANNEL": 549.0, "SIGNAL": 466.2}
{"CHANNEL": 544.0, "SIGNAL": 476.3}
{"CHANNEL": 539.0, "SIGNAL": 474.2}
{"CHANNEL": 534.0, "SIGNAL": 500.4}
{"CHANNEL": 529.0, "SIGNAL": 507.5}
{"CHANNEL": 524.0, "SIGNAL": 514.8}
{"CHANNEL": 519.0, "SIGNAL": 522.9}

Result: 456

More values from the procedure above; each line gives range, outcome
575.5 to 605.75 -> 451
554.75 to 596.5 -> 454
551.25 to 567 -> 451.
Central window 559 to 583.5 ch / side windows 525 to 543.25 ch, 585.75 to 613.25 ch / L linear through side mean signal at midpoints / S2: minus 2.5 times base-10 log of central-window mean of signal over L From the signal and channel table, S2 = 0.019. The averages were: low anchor 494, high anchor 441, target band 456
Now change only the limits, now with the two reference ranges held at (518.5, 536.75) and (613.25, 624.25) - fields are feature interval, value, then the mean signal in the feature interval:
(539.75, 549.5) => 0.05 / 473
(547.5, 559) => 0.07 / 455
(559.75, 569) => 0.06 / 453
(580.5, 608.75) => 0.01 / 448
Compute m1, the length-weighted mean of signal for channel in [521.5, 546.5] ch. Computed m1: 495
